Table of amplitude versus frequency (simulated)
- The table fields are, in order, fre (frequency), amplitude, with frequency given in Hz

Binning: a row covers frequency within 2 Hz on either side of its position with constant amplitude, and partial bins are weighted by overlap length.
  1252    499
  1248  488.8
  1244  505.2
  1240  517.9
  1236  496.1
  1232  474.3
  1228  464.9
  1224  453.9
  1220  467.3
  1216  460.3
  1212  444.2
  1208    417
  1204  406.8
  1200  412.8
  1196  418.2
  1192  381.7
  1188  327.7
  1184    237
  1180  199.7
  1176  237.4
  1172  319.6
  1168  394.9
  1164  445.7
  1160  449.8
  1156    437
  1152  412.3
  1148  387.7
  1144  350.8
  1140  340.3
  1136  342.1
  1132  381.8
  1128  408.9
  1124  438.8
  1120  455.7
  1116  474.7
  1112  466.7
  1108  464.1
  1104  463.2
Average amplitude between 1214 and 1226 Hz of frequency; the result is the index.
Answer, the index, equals 460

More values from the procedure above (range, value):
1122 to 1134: 410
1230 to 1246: 498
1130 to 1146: 354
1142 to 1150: 369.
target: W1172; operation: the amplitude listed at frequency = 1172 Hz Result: 319.6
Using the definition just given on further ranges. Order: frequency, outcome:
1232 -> 474.3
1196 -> 418.2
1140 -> 340.3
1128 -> 408.9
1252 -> 499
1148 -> 387.7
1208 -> 417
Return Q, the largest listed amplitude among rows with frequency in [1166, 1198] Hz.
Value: 418.2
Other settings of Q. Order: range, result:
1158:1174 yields 449.8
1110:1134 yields 474.7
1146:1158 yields 437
